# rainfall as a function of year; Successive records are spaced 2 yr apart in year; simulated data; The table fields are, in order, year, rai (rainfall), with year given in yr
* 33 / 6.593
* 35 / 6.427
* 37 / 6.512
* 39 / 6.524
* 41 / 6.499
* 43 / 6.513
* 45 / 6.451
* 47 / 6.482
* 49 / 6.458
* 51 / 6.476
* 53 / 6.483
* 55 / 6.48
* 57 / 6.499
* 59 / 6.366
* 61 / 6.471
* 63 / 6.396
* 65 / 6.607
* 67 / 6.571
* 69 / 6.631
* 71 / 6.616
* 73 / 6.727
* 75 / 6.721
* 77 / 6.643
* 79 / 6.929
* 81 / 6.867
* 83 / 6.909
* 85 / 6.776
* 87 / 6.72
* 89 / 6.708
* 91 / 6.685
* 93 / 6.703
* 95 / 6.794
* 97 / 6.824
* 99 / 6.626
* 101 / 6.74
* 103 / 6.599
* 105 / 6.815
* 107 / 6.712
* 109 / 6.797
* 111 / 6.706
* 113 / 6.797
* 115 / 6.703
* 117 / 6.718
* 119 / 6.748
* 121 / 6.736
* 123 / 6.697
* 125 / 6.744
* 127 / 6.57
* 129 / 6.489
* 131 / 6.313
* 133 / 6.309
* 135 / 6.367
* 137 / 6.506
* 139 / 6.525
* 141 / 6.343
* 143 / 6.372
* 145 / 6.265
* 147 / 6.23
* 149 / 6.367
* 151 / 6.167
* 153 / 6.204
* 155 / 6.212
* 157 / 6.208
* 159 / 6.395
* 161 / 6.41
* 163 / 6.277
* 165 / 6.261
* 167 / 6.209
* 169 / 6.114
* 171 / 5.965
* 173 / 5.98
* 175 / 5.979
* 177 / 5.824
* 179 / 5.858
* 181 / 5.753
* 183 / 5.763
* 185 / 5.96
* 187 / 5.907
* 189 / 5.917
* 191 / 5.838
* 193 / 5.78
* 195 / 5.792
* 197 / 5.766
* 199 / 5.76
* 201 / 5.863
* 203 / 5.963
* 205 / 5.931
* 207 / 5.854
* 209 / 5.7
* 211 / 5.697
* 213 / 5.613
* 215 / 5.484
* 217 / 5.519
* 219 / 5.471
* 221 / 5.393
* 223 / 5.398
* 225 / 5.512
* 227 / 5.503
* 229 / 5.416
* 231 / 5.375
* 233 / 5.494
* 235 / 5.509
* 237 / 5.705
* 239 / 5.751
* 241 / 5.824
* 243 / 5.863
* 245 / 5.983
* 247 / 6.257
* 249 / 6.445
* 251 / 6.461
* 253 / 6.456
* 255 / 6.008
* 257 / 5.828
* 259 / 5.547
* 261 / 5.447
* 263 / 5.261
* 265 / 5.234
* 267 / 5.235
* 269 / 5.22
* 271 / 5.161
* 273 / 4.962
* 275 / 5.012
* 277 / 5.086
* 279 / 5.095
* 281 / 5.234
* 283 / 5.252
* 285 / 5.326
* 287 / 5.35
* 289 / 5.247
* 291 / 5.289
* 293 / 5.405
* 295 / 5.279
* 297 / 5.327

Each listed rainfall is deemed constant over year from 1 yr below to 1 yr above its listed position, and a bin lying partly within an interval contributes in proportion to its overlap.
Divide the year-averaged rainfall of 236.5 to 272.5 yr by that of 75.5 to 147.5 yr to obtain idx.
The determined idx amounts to 0.9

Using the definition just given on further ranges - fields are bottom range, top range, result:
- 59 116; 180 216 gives 0.87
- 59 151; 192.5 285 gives 0.85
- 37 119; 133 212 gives 0.91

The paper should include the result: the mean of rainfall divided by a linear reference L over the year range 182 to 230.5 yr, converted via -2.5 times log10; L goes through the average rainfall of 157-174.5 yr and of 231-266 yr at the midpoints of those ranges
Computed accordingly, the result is 0.06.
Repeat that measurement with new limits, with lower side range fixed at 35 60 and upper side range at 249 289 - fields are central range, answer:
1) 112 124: -0.10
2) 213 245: 0.01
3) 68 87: -0.07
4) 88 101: -0.08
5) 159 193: -0.02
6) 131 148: -0.05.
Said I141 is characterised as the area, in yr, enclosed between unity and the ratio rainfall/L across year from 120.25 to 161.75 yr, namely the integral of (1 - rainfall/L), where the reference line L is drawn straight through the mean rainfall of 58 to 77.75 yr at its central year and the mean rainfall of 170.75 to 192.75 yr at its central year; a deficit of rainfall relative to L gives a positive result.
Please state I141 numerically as -1.8 yr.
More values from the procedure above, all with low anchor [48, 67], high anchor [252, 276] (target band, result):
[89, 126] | -3.0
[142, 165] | -1.1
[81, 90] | -0.6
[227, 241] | 0.1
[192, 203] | -0.1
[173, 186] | 0.0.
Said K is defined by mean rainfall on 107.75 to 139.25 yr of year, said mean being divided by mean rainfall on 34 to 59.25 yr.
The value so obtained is 1.0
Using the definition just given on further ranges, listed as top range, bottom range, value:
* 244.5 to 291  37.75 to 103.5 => 0.83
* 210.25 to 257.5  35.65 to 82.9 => 0.88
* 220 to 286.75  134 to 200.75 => 0.91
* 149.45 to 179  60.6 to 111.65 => 0.92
